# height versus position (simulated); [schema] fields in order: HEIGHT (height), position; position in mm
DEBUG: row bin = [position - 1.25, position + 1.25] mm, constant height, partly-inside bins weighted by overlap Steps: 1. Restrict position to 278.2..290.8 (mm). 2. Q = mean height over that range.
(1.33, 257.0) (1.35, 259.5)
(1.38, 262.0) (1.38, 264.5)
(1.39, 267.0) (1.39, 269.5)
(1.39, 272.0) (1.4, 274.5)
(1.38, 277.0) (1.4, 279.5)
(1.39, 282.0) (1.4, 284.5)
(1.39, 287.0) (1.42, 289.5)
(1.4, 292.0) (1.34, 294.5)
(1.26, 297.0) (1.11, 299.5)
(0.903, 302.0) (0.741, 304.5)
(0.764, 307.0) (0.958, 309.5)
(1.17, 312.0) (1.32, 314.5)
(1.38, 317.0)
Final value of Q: 1.4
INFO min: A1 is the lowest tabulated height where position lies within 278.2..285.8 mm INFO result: 1.39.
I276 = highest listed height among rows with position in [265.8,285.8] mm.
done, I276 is 1.4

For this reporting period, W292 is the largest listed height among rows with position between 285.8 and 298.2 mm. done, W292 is 1.42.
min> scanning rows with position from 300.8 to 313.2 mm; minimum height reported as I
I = 0.741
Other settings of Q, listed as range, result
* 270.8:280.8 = 1.39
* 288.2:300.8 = 1.3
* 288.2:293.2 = 1.41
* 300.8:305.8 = 0.821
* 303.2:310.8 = 0.824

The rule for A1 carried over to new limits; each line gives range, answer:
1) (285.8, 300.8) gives 1.11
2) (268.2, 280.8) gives 1.38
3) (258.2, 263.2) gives 1.35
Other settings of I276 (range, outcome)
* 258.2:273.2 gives 1.39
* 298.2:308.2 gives 1.11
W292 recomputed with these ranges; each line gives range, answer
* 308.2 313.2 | 1.17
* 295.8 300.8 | 1.26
